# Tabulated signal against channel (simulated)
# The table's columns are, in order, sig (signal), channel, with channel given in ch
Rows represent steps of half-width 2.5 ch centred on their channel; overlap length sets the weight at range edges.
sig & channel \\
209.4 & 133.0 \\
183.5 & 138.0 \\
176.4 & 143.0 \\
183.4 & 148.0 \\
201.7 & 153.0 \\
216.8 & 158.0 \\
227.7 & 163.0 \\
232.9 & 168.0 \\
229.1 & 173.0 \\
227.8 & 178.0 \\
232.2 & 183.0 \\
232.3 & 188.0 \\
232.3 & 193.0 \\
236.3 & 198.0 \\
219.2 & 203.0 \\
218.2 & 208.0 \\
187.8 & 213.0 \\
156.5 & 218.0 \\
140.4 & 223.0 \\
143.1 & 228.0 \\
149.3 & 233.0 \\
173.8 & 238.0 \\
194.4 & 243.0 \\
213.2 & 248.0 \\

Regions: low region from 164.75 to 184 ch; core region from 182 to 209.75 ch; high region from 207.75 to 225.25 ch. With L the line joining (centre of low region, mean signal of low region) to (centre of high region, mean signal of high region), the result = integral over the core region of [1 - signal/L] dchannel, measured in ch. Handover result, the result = -4.02 ch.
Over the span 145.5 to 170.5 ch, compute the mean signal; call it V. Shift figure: 212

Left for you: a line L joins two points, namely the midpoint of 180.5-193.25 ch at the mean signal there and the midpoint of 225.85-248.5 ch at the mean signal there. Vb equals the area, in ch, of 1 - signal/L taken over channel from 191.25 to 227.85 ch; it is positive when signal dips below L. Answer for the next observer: 2.1 ch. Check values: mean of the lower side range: 232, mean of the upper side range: 172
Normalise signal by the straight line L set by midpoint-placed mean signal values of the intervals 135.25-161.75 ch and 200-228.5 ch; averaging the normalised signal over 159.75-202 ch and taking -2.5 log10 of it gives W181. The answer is -0.22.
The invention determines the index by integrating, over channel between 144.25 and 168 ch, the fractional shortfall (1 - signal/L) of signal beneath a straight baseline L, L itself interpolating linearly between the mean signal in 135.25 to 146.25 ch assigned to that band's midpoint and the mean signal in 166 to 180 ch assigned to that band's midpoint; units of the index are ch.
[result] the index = -0.44 ch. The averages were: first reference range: 181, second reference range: 230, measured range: 208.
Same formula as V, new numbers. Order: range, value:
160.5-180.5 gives 229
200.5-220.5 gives 195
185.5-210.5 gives 228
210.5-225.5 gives 162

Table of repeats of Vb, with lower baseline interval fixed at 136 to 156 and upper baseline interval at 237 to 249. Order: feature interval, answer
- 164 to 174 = -2.23 ch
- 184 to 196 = -2.67 ch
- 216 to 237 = 4.77 ch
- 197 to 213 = -2.22 ch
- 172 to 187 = -3.21 ch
